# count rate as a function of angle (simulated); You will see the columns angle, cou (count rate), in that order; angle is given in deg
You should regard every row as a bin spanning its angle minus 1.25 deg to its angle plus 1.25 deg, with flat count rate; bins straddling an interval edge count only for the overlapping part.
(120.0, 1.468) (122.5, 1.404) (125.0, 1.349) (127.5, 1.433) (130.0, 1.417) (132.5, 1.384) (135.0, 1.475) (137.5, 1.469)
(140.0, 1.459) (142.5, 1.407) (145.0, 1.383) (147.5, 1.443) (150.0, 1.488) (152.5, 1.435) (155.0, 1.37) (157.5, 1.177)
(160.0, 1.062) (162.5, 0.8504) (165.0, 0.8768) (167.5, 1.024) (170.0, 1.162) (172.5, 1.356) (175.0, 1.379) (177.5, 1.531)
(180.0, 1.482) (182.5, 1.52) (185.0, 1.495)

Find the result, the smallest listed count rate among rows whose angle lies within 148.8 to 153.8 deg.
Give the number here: 1.435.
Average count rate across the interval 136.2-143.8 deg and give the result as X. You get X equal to 1.44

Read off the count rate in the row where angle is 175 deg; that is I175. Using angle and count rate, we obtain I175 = 1.379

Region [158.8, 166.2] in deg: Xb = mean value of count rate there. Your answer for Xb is 0.929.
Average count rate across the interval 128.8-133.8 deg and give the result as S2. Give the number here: 1.4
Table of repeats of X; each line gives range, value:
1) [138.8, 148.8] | 1.42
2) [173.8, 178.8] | 1.46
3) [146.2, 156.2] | 1.43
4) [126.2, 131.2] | 1.42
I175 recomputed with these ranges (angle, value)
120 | 1.468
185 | 1.495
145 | 1.383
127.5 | 1.433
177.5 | 1.531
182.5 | 1.52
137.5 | 1.469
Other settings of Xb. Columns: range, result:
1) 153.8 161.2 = 1.2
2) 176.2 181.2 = 1.51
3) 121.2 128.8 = 1.4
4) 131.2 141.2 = 1.45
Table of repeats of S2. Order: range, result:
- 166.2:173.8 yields 1.18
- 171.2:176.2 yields 1.37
